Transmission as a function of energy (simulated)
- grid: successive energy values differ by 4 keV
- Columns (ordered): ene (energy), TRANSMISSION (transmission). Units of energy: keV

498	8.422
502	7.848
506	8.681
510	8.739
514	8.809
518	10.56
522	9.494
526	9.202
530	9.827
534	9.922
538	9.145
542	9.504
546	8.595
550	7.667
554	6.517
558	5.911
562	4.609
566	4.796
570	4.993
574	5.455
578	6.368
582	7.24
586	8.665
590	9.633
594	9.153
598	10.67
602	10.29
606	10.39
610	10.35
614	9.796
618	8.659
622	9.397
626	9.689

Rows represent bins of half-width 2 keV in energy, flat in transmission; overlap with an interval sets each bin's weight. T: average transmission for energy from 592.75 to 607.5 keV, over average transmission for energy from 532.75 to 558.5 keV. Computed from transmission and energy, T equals 1.23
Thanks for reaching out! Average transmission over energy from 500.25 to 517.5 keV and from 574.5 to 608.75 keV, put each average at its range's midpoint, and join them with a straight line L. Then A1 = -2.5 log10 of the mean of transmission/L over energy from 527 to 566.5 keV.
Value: 0.13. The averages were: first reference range 8.71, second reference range 8.92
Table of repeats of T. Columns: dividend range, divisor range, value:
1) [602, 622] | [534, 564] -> 1.29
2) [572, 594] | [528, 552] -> 0.84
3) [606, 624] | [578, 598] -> 1.12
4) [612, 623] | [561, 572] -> 1.93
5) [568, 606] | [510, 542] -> 0.86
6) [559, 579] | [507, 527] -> 0.56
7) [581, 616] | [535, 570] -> 1.37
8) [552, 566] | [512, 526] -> 0.58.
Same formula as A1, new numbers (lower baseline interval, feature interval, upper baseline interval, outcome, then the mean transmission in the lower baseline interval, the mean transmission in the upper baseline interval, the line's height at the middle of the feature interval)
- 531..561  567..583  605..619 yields 0.45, 8.12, 9.84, 8.87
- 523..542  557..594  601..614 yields 0.45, 9.52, 10.3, 9.95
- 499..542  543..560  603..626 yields 0.27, 9.22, 9.74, 9.39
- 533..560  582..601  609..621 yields -0.03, 8.12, 9.52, 9.04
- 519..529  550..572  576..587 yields 0.41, 9.52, 7.31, 8.1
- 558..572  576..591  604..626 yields -0.16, 4.96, 9.72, 6.72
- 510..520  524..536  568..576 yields -0.16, 9.5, 5.22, 8.37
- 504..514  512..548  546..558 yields -0.19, 8.73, 7.15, 7.96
